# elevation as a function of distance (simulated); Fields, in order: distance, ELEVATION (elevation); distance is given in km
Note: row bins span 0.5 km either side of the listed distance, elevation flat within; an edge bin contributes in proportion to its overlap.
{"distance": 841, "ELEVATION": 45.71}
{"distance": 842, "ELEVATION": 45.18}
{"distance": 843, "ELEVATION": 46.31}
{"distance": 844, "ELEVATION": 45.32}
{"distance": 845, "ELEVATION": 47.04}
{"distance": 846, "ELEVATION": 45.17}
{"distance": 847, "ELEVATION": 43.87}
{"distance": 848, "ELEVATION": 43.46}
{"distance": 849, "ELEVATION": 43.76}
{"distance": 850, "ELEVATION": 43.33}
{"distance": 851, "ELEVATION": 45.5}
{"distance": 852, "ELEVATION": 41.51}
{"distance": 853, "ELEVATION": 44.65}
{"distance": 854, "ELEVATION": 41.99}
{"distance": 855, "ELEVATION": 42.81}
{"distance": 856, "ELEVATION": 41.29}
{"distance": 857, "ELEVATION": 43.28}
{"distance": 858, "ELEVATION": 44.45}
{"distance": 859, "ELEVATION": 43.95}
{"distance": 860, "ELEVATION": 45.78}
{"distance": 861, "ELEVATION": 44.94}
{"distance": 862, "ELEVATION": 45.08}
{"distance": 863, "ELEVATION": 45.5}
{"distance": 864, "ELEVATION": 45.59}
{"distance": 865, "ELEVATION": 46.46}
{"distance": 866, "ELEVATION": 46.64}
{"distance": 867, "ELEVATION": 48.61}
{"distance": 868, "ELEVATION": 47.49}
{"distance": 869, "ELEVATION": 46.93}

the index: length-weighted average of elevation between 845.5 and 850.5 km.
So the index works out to 43.9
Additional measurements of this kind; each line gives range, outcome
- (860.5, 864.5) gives 45.3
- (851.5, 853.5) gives 43.1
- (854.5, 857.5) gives 42.5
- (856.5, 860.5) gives 44.4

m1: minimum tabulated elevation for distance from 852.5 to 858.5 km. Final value 41.29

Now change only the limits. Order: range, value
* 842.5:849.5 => 43.46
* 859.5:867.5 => 44.94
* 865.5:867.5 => 46.64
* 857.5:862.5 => 43.95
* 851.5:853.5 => 41.51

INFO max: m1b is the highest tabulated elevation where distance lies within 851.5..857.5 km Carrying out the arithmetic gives 44.65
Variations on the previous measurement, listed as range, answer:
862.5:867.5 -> 48.61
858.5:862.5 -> 45.78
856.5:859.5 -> 44.45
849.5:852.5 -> 45.5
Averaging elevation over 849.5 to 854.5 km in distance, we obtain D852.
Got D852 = 43.4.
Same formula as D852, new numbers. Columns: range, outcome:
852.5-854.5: 43.3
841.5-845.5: 46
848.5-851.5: 44.2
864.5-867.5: 47.2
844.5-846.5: 46.1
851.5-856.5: 42.5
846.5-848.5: 43.7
